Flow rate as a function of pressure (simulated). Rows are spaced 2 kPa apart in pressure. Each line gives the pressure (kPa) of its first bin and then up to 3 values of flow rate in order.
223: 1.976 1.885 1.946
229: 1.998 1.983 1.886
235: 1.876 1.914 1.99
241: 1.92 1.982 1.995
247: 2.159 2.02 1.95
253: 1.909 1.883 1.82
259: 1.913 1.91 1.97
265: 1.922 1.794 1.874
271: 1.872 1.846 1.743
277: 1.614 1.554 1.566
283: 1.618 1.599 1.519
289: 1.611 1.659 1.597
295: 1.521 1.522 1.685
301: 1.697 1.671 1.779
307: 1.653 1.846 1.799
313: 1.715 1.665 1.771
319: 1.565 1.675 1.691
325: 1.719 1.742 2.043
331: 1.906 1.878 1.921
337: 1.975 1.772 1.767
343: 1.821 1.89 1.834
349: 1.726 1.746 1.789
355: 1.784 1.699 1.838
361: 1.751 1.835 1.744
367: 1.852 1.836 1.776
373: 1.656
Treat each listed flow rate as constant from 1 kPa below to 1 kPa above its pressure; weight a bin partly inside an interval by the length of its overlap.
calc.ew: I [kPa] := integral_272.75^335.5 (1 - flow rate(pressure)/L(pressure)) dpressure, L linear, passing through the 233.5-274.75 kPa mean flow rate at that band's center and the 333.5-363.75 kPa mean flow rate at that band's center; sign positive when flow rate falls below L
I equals 5.6 kPa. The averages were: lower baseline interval 1.92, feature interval 1.7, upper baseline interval 1.81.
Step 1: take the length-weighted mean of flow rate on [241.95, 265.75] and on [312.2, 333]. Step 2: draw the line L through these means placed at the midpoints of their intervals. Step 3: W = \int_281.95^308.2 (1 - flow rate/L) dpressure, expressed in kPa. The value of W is 3.0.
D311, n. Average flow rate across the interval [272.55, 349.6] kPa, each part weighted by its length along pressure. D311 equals 1.72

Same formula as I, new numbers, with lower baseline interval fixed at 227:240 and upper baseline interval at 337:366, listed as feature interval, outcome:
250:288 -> 2.3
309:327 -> 1.2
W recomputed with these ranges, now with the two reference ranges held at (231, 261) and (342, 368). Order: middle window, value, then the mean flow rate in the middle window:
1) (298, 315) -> 1.2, 1.73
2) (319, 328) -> 0.7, 1.69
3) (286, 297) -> 1.8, 1.58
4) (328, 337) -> -0.6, 1.94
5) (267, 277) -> 0.5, 1.81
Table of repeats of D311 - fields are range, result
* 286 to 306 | 1.63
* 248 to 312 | 1.75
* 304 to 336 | 1.77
